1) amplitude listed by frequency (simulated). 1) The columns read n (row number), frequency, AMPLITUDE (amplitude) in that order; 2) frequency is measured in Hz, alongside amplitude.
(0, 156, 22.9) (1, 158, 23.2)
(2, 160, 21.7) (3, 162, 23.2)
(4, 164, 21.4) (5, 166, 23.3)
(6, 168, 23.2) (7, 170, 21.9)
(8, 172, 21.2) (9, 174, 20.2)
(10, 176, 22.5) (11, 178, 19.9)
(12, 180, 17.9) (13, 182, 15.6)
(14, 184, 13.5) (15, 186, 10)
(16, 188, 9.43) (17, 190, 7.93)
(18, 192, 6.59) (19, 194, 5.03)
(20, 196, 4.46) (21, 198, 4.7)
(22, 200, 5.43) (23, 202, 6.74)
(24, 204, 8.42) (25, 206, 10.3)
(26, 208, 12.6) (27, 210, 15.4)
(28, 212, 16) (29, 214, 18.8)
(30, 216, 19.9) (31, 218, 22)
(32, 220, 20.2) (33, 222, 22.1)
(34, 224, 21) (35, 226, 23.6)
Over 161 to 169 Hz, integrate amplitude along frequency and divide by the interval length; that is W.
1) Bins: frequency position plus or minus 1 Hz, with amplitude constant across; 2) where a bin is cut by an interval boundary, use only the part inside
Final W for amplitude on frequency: 22.8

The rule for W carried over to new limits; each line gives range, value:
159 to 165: 22.1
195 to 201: 4.86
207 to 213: 14.7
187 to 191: 8.68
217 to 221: 21.1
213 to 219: 20.2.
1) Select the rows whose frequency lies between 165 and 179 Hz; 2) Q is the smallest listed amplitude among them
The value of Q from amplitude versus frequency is 19.9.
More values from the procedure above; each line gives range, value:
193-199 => 4.46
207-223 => 12.6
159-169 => 21.4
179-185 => 13.5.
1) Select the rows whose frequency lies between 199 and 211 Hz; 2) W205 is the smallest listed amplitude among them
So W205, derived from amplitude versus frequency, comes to 5.43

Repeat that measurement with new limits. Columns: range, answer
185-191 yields 7.93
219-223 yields 20.2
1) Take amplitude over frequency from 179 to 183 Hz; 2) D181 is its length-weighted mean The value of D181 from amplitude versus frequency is 16.8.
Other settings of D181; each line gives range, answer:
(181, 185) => 14.6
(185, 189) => 9.71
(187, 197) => 6.69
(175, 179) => 21.2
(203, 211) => 11.7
